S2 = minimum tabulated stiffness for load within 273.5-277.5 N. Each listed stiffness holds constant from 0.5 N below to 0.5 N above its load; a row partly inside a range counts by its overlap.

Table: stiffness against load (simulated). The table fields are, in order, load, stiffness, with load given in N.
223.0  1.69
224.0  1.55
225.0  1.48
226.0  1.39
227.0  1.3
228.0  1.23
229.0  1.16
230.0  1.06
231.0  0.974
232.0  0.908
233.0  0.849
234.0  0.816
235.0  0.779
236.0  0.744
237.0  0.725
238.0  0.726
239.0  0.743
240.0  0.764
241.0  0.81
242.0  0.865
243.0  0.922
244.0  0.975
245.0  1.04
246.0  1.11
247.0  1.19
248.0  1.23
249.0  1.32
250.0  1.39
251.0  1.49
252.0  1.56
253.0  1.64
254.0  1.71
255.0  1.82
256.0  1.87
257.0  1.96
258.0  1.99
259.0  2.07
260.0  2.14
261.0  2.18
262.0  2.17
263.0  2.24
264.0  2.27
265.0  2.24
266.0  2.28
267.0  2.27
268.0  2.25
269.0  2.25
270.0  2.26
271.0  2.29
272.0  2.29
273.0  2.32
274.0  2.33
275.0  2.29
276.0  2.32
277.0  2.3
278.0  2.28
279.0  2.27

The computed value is 2.29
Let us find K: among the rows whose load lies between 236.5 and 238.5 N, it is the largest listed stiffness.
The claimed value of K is 0.726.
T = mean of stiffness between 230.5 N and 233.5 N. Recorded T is 0.91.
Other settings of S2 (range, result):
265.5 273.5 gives 2.25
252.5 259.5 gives 1.64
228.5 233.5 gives 0.849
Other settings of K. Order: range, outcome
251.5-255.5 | 1.82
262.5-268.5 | 2.28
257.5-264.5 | 2.27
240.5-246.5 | 1.11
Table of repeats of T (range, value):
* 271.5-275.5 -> 2.31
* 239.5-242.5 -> 0.813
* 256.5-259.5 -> 2.01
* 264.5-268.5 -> 2.26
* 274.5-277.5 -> 2.3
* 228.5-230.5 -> 1.11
